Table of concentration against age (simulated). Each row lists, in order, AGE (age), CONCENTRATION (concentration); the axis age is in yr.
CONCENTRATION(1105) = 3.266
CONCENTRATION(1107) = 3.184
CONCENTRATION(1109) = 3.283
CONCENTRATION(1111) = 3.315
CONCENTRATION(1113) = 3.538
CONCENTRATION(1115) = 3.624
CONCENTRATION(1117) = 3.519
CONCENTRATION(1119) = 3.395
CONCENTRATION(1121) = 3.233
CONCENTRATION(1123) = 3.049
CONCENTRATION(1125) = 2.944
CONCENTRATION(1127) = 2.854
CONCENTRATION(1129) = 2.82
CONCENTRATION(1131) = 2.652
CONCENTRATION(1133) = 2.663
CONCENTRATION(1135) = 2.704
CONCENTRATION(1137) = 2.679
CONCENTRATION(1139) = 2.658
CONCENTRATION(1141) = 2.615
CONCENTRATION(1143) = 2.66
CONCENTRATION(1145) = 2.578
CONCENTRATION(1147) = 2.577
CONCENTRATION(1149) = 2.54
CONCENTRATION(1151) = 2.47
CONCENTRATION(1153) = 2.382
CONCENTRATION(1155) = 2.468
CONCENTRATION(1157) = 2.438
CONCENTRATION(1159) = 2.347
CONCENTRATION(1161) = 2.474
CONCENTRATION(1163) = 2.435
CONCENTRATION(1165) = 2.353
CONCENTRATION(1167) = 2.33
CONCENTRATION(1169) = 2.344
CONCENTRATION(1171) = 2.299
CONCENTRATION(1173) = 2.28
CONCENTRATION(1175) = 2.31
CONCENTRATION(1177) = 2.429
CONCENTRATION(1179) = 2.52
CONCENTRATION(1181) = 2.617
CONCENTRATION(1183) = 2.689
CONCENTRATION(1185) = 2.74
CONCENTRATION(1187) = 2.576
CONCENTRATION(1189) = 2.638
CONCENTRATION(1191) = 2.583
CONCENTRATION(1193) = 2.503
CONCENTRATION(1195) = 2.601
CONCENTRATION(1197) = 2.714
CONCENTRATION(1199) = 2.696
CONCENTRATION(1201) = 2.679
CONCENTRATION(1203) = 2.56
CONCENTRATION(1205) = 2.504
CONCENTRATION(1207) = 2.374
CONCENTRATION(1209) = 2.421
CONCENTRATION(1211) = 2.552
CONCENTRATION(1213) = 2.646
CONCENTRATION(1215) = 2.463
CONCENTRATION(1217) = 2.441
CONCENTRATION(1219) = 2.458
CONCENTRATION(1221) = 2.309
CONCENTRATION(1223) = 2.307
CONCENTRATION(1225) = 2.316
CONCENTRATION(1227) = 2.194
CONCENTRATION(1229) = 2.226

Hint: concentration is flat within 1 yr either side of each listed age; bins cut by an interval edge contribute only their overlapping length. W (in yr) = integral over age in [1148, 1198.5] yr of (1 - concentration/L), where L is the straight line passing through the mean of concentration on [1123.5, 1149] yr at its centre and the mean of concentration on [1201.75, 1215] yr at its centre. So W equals 2.2 yr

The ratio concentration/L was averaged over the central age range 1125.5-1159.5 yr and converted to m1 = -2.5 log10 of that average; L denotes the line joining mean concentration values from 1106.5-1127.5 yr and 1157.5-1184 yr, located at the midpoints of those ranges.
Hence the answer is 0.11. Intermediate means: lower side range 3.28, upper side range 2.42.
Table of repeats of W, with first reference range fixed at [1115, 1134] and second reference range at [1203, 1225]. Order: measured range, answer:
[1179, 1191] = 0.0 yr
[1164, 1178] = 2.0 yr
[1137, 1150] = 1.4 yr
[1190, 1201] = -0.2 yr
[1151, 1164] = 1.8 yr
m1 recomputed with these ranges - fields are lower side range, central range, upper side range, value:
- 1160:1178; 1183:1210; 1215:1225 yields -0.09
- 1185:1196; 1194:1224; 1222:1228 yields -0.04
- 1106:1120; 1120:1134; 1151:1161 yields 0.07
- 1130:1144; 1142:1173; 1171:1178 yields 0.02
